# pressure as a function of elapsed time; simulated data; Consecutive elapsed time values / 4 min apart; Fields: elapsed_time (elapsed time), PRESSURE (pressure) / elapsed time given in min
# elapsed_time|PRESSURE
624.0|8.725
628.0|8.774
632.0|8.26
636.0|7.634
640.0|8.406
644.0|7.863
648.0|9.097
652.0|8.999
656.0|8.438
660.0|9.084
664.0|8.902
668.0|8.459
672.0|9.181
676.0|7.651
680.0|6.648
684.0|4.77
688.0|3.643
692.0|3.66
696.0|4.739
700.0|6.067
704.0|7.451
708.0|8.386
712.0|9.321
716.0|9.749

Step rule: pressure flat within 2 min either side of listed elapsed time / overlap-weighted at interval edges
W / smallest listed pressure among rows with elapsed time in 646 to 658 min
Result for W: 8.438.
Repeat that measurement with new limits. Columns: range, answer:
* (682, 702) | 3.643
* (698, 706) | 6.067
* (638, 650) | 7.863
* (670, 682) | 6.648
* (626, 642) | 7.634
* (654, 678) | 7.651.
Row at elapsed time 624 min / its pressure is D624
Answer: 8.725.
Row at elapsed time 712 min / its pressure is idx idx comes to 9.321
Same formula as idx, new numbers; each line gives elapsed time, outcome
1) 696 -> 4.739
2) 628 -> 8.774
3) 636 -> 7.634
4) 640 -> 8.406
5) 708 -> 8.386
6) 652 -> 8.999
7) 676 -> 7.651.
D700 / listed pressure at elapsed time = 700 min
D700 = 6.067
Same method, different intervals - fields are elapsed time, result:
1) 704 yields 7.451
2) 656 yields 8.438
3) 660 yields 9.084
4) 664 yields 8.902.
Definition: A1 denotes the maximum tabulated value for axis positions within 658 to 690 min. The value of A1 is 9.181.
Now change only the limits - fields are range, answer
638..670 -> 9.097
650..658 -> 8.999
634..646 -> 8.406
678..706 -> 7.451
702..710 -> 8.386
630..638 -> 8.26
